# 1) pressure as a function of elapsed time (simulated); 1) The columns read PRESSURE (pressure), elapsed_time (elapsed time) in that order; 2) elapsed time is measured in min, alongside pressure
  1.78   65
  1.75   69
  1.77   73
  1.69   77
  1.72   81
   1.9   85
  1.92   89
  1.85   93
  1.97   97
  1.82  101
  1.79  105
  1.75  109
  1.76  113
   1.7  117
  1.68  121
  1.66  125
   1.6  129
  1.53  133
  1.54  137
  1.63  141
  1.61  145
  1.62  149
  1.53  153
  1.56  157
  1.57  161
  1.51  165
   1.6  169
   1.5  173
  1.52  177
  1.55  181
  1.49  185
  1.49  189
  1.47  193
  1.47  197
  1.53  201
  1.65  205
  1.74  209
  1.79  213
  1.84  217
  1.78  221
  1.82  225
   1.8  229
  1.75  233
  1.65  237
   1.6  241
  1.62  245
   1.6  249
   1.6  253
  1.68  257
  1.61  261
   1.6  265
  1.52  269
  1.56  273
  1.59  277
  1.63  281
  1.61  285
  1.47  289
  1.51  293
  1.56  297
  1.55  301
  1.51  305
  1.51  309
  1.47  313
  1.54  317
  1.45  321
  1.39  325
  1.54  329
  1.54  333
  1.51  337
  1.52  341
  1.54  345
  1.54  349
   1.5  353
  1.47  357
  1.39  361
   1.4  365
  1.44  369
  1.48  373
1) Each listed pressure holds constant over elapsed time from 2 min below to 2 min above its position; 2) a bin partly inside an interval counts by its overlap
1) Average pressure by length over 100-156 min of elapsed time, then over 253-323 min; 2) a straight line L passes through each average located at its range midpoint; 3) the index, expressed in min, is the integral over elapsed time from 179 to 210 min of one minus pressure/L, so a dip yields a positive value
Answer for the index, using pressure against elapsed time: 1.3 min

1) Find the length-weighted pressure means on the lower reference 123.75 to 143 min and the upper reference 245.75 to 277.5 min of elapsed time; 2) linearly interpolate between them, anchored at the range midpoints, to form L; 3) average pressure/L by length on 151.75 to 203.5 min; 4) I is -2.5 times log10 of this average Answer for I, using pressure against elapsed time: 0.05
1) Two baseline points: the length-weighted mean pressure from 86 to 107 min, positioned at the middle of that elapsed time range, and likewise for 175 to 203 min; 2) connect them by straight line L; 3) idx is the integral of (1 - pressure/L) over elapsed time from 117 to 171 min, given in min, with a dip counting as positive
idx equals 2.9 min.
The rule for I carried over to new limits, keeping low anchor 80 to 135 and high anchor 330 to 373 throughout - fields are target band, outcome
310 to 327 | 0.04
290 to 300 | 0.01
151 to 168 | 0.10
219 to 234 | -0.10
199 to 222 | -0.05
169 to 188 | 0.11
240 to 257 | -0.01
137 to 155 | 0.08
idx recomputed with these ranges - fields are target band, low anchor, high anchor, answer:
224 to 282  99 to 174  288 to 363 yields -3.29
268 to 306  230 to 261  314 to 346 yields 0.53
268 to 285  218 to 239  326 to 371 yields 0.73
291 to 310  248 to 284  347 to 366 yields 0.22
